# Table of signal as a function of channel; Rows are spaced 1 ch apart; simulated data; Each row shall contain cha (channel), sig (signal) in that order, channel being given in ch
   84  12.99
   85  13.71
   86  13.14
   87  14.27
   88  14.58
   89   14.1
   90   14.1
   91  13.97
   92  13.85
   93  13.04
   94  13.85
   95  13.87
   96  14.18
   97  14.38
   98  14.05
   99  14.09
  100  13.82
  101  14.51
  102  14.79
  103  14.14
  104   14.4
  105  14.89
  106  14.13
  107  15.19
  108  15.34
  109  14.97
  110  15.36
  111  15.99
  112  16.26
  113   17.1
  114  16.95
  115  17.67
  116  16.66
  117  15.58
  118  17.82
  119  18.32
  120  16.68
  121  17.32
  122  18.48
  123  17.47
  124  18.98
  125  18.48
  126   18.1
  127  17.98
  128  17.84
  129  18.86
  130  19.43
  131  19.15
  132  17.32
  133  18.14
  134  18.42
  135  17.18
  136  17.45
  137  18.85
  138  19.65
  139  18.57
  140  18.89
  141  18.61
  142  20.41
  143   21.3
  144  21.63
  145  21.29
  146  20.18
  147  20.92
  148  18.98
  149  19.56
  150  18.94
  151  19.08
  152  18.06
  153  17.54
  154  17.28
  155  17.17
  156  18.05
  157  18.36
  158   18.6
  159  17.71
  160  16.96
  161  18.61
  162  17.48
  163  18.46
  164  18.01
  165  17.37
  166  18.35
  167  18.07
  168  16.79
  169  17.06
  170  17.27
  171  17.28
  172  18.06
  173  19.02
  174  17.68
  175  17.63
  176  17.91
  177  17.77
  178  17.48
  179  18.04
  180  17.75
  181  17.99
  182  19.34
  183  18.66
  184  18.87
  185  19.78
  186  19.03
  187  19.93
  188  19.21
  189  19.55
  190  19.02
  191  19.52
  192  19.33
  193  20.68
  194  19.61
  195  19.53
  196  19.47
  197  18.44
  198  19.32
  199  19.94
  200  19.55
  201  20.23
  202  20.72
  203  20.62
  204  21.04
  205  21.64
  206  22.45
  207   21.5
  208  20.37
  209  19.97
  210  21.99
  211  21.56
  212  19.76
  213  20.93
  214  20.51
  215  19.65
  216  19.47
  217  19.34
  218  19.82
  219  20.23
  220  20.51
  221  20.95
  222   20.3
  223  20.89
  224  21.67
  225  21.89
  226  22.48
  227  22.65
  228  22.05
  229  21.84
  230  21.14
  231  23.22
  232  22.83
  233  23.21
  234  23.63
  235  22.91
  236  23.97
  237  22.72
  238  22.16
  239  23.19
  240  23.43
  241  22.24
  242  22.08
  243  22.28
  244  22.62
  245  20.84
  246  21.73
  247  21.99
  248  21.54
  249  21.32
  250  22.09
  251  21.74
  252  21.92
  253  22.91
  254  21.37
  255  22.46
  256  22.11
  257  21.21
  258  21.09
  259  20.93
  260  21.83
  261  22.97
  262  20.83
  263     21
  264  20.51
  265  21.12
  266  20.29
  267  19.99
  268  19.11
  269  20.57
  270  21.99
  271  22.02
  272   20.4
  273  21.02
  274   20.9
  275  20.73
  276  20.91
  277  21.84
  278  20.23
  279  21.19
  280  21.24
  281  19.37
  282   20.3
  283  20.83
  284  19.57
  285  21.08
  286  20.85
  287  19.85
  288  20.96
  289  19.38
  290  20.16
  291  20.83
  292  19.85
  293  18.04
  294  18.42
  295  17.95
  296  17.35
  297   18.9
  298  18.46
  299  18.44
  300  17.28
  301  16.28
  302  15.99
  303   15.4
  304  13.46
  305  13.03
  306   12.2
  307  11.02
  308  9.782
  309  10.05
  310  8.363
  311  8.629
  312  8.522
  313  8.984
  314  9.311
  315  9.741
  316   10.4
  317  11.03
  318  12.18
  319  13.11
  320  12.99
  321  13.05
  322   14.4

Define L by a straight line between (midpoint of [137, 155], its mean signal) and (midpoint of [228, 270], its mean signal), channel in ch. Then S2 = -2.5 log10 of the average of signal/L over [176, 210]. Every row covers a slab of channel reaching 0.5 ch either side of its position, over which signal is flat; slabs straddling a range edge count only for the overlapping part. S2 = 0.05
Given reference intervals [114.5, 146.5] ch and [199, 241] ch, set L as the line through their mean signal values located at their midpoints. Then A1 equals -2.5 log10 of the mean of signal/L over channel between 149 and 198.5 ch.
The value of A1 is 0.087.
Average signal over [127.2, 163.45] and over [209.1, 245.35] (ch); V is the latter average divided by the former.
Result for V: 1.2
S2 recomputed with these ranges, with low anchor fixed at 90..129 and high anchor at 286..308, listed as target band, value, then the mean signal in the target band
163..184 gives -0.10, 17.9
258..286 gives -0.22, 20.8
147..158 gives -0.14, 18.4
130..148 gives -0.20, 19.3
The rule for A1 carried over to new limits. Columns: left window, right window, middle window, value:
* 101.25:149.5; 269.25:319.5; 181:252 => -0.21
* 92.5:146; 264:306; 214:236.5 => -0.17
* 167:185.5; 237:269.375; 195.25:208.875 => -0.06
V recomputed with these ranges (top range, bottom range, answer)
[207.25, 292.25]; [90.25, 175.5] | 1.23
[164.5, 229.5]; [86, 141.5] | 1.21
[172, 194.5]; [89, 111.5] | 1.31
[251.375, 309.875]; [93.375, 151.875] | 1.11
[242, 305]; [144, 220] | 1.06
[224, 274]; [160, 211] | 1.15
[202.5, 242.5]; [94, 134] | 1.32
